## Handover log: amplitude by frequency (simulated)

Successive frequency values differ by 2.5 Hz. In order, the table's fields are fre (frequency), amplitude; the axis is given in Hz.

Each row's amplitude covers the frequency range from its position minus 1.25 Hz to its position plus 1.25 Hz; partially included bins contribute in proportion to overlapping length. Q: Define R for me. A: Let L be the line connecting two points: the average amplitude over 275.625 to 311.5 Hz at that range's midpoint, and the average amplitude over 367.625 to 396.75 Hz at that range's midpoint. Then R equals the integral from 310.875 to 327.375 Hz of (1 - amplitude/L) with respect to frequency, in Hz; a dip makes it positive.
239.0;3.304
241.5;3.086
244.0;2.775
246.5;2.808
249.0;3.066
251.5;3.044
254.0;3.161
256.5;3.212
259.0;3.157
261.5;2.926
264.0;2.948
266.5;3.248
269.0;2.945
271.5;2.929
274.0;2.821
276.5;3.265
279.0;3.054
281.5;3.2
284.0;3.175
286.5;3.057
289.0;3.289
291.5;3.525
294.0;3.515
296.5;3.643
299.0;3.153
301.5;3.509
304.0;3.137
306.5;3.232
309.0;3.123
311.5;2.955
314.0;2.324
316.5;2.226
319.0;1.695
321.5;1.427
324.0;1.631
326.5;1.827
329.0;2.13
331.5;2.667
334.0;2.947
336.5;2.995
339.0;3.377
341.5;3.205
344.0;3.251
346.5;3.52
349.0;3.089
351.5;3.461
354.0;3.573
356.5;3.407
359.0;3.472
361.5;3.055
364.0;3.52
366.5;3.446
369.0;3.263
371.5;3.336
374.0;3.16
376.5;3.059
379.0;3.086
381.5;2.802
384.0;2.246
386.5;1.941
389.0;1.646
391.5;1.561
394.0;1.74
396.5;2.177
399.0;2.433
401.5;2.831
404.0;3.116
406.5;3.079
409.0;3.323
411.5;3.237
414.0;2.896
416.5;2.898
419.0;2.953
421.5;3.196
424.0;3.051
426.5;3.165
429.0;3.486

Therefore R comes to 5.8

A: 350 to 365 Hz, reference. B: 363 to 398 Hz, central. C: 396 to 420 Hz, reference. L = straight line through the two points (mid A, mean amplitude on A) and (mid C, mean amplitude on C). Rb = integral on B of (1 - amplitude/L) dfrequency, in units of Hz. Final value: 6.2 Hz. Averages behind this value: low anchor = 3.41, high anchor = 2.92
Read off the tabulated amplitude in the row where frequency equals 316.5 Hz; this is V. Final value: 2.226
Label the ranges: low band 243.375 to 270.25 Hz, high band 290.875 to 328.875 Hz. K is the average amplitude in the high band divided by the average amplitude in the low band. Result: 0.89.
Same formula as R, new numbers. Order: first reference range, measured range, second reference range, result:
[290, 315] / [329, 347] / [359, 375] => 1.2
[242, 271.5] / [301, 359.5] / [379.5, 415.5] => -1.5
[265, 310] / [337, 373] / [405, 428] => -2.3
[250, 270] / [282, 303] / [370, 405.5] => -2.9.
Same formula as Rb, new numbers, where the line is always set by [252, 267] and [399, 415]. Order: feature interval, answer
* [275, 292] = -0.64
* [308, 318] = 1.47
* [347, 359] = -1.35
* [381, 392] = 3.70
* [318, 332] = 5.52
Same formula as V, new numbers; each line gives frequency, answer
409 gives 3.323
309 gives 3.123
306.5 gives 3.232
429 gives 3.486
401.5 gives 2.831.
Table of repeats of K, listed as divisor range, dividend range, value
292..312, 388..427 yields 0.82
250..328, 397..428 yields 1.03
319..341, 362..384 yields 1.33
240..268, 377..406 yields 0.78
